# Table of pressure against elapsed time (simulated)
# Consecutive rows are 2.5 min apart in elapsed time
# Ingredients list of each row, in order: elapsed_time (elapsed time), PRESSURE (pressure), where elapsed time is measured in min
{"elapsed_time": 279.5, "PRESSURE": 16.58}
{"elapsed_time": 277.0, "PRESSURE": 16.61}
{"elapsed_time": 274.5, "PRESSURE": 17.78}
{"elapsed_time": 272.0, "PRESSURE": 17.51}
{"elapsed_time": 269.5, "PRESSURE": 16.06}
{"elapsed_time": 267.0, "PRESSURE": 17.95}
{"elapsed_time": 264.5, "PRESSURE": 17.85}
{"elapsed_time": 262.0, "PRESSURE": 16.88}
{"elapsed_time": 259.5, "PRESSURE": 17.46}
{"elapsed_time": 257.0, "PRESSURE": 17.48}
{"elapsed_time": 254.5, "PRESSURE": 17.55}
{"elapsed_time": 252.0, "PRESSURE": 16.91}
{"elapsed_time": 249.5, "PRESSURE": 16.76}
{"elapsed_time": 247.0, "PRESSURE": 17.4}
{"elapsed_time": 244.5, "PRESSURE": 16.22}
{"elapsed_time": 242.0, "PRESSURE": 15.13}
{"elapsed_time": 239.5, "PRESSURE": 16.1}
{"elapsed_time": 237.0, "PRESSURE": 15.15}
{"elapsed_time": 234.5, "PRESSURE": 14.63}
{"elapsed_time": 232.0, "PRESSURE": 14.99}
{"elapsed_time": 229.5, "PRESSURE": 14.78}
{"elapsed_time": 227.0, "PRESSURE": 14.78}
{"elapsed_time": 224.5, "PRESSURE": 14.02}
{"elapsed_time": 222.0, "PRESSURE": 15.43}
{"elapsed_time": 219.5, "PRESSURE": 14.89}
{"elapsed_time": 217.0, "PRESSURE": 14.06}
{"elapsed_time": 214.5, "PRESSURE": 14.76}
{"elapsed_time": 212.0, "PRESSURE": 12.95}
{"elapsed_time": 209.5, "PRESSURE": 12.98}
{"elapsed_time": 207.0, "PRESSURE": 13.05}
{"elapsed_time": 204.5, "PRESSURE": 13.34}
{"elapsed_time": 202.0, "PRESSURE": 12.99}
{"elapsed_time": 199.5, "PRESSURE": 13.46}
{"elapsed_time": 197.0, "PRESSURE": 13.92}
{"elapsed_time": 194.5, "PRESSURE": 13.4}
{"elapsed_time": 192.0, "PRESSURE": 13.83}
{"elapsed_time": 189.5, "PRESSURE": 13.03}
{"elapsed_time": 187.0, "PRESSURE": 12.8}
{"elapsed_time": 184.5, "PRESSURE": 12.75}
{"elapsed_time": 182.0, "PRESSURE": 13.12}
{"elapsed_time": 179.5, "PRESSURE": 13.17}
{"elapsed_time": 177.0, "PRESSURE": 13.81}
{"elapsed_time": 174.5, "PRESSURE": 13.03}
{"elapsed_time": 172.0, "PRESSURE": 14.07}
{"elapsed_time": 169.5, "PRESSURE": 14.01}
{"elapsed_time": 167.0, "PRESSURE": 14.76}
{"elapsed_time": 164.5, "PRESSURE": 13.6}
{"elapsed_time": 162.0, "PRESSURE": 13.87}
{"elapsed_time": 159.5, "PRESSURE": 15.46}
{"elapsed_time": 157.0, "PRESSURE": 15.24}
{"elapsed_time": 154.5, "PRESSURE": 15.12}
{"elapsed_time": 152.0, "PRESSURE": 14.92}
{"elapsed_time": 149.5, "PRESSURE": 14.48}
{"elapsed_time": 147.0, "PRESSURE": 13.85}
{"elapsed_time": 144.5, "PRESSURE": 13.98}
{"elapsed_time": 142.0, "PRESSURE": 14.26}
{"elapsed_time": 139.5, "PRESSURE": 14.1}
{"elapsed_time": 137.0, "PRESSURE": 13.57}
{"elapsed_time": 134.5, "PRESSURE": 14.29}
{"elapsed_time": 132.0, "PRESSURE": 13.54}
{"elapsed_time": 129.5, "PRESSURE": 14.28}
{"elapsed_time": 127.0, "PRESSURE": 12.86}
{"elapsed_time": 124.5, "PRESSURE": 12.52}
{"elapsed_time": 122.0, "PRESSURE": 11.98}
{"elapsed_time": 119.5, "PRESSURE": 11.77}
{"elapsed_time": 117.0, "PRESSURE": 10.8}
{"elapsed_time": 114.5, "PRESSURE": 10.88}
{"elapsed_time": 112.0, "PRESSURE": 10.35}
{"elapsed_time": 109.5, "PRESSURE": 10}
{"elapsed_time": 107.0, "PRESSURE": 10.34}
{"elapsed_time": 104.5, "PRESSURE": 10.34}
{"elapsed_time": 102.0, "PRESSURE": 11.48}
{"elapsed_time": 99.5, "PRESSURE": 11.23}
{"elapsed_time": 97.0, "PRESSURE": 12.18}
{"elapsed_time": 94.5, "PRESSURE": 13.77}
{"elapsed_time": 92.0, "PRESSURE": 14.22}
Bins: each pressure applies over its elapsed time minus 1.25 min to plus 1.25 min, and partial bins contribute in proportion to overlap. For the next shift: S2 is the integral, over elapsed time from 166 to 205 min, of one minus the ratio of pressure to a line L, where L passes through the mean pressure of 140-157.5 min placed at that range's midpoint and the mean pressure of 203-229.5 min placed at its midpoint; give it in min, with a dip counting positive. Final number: 2.2 min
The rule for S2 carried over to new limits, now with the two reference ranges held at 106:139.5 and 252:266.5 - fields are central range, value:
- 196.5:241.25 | 4.6 min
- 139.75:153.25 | -1.2 min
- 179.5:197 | 1.8 min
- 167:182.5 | 0.6 min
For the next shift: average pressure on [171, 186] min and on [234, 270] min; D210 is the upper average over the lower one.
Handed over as 1.3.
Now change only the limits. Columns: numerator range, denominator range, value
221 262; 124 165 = 1.13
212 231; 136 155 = 1.02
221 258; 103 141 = 1.30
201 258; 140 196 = 1.08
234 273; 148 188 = 1.19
